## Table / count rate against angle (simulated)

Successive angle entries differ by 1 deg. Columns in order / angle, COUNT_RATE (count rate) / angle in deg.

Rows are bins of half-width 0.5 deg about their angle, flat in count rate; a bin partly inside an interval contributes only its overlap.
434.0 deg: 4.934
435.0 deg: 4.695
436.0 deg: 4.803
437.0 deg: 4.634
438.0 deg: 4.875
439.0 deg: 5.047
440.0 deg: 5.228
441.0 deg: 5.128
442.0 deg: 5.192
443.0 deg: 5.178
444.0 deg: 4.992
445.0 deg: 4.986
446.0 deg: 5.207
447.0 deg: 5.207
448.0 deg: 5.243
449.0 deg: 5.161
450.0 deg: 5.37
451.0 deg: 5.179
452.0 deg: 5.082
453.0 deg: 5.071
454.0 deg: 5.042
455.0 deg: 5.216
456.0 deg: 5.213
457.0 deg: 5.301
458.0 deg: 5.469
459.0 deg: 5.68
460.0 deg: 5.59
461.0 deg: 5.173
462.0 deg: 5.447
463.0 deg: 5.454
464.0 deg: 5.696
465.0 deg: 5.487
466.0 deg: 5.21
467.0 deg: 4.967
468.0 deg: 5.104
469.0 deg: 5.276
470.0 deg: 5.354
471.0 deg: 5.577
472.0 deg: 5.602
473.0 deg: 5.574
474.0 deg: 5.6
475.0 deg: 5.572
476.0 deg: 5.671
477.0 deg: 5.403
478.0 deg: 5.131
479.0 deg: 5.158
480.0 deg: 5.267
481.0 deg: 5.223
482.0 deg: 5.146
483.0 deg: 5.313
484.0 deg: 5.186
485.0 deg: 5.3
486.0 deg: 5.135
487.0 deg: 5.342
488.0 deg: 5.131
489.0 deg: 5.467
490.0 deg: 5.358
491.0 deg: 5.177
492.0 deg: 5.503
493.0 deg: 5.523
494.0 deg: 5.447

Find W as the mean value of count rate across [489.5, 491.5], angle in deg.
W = 5.27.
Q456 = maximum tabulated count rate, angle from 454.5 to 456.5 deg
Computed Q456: 5.216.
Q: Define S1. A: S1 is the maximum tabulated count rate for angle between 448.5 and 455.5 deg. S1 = 5.37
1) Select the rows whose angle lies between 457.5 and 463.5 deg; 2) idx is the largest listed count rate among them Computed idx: 5.68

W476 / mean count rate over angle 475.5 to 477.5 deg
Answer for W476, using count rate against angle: 5.54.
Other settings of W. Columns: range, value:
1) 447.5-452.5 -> 5.21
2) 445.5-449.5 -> 5.2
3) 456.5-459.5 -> 5.48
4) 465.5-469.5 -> 5.14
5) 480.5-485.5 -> 5.23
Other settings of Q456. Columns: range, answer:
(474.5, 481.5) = 5.671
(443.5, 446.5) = 5.207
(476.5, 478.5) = 5.403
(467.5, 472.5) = 5.602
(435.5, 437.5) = 4.803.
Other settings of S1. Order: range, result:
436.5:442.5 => 5.228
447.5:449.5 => 5.243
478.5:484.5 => 5.313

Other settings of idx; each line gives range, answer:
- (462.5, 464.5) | 5.696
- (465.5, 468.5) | 5.21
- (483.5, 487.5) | 5.342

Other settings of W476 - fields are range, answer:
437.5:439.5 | 4.96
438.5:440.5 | 5.14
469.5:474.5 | 5.54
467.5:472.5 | 5.38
